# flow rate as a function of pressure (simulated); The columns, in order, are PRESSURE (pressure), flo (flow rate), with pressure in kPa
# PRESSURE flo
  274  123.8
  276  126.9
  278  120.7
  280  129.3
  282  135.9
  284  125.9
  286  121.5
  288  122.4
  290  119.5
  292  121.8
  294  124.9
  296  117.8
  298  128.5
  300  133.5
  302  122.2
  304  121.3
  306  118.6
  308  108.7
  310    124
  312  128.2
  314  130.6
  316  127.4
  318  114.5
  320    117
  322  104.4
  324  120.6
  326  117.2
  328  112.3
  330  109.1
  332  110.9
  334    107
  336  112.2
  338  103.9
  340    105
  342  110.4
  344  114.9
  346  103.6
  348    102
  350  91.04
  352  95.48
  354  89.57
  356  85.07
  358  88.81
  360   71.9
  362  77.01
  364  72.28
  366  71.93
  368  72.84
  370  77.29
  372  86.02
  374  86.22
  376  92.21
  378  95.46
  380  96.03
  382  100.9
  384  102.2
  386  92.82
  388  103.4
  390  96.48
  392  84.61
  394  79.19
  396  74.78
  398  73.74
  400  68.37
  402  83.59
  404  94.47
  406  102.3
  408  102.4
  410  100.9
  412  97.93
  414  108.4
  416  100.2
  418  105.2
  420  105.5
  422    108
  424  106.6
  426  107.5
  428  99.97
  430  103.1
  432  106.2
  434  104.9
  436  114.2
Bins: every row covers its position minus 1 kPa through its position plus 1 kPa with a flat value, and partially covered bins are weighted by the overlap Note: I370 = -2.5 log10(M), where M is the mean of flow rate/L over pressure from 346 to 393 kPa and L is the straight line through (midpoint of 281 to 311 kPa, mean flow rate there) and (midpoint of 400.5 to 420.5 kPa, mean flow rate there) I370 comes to 0.21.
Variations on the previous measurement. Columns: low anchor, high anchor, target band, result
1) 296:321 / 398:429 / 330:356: 0.115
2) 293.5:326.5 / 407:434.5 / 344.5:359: 0.212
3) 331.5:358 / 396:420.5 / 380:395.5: 0.034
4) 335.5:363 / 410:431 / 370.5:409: 0.120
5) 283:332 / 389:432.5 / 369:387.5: 0.122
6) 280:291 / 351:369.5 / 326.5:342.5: -0.139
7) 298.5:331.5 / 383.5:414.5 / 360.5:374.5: 0.299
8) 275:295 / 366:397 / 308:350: -0.045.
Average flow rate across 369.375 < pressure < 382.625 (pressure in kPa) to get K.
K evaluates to 90.7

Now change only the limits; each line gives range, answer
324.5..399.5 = 93.7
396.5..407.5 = 84.9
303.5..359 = 110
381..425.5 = 95.2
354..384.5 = 84.9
